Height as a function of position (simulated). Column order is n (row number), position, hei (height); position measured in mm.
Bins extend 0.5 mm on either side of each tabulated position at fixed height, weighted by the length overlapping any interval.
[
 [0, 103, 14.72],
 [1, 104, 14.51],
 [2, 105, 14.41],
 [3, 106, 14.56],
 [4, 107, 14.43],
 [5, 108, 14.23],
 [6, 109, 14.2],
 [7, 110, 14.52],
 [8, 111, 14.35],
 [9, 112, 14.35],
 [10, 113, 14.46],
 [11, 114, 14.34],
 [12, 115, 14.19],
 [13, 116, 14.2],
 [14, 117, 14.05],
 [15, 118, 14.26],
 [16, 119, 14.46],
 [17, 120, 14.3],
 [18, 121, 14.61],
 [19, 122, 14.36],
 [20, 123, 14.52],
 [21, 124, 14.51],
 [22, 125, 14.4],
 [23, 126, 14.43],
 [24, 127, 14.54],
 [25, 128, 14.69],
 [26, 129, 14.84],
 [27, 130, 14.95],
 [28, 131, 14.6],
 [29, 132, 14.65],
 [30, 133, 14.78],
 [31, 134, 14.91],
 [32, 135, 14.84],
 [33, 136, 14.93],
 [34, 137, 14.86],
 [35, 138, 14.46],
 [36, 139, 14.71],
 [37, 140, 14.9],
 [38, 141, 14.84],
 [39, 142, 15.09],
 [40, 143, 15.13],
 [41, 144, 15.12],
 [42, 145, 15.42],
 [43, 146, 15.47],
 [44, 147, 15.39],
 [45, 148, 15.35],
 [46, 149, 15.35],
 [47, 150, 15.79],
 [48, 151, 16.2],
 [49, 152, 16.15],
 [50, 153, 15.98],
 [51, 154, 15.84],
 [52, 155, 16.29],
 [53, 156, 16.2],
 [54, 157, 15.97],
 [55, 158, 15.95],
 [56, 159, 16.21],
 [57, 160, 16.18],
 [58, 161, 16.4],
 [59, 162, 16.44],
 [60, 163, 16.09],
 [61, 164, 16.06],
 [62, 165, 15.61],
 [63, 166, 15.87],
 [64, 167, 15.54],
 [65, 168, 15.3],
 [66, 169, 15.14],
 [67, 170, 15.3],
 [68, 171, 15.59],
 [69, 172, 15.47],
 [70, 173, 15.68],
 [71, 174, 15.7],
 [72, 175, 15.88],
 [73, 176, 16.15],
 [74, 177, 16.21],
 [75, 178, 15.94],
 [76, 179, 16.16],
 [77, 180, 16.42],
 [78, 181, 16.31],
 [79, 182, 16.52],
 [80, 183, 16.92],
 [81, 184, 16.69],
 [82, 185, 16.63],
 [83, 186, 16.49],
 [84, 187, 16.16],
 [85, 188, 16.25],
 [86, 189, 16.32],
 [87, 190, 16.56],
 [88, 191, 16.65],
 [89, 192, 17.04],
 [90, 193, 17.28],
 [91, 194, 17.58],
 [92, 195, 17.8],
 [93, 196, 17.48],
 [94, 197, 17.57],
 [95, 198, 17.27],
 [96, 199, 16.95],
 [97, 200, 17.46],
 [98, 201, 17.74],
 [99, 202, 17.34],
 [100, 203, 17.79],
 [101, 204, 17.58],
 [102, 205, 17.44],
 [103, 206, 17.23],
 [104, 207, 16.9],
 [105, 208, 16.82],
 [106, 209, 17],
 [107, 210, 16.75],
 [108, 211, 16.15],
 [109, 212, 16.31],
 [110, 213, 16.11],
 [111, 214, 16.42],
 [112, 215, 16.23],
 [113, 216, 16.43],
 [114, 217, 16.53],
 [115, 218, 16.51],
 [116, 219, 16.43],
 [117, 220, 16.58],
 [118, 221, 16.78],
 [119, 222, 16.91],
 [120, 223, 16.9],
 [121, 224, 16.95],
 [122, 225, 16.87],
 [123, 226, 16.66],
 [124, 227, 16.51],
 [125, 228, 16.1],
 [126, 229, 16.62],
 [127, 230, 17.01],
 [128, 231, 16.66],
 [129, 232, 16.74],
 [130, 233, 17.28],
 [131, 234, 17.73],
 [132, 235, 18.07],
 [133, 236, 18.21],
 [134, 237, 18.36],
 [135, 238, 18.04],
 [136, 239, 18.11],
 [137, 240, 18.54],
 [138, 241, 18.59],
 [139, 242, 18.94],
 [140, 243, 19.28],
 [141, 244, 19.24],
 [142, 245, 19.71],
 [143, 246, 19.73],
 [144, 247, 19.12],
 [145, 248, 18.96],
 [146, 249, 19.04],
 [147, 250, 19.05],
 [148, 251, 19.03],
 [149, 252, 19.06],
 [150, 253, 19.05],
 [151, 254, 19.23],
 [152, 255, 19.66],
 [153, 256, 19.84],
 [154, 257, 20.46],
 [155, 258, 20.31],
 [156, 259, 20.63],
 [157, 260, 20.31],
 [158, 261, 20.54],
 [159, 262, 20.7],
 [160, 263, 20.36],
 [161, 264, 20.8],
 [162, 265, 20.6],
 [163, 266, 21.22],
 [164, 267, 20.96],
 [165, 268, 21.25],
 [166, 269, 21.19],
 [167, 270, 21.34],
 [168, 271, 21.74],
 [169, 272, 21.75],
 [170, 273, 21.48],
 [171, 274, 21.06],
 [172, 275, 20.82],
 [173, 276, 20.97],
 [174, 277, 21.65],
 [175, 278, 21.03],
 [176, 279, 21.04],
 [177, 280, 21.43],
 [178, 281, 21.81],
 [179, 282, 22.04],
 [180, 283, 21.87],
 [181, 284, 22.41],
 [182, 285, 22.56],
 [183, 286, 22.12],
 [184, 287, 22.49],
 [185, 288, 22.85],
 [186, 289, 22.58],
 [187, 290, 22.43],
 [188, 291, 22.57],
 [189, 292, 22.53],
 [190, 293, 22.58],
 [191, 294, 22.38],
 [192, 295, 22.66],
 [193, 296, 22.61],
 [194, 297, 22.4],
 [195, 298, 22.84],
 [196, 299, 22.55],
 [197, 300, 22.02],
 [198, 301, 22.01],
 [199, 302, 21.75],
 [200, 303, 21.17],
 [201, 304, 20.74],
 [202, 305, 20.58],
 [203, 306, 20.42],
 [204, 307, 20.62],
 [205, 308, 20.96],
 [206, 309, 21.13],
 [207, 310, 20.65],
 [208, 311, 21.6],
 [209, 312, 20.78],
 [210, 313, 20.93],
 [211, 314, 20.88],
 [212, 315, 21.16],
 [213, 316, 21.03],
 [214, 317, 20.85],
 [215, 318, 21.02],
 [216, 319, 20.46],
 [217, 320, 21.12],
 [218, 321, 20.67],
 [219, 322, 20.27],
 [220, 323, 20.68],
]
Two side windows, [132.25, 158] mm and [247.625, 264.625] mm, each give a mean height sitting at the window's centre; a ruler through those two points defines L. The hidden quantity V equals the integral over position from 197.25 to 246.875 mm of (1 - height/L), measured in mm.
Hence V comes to 3.0 mm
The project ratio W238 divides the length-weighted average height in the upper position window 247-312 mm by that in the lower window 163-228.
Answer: 1.28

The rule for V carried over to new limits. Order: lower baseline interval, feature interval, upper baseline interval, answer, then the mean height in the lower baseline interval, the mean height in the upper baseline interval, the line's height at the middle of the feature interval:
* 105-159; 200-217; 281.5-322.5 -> 0.98 mm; 14.9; 21.6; 17.9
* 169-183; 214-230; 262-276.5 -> 1.63 mm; 16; 21.1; 18.5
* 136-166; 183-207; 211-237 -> -1.11 mm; 15.6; 16.8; 16.3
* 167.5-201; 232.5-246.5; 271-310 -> 0.50 mm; 16.5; 21.8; 19.2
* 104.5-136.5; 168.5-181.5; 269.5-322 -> 0.67 mm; 14.5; 21.6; 16.7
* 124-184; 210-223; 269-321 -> 1.24 mm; 15.5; 21.6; 18.2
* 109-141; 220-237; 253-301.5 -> 1.98 mm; 14.5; 21.5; 19.3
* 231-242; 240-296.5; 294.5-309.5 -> -3.20 mm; 18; 21.6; 19.7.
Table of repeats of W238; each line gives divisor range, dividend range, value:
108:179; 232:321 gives 1.36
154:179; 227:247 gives 1.14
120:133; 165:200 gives 1.12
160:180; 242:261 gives 1.23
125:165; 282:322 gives 1.41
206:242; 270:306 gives 1.29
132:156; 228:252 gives 1.20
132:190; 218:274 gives 1.20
